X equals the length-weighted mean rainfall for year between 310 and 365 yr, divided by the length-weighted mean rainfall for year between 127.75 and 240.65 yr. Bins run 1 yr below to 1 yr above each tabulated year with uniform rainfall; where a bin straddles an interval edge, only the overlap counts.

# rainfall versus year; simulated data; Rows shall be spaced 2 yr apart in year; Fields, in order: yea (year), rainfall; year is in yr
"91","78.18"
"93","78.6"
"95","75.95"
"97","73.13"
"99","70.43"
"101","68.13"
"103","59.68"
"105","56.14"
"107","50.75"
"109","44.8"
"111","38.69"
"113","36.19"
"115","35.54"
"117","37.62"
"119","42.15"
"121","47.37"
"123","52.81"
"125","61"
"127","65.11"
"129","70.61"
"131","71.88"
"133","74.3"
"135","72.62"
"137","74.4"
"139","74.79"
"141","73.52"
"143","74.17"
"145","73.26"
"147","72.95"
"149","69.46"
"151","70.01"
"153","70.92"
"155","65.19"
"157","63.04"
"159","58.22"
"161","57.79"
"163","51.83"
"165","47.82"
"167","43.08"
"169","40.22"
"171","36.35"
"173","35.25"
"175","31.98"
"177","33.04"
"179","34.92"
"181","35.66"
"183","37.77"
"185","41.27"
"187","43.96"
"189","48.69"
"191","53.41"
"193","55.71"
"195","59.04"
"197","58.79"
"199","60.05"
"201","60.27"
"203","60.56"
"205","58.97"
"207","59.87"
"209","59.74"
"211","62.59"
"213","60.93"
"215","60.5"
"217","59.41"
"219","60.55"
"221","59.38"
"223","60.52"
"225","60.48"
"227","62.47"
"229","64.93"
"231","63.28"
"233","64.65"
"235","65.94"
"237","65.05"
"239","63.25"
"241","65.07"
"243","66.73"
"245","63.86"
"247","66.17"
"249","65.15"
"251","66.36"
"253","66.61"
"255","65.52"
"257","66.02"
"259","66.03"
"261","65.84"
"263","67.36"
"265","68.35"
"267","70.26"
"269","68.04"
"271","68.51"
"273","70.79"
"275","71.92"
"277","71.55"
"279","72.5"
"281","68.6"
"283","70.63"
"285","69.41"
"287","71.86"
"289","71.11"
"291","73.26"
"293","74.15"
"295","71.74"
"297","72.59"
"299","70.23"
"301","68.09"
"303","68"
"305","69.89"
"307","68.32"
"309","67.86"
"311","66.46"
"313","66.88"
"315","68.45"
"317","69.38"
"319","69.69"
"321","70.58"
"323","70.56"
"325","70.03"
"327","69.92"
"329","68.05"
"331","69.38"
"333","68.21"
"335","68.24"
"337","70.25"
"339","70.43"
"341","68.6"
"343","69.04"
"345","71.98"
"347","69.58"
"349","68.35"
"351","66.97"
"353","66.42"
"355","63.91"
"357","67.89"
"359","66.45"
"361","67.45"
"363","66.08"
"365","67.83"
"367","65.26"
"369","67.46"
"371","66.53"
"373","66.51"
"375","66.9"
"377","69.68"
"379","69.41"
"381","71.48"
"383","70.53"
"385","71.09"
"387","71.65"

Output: 1.17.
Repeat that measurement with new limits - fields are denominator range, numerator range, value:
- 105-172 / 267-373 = 1.19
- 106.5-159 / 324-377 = 1.12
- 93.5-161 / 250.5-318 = 1.12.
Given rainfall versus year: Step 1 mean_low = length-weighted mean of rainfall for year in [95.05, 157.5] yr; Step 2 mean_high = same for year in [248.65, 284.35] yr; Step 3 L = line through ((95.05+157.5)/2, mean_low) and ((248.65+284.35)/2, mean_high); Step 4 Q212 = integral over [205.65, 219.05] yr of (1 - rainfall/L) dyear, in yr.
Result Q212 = 1.1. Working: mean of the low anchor 61.8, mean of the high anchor 68.4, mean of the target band 60.5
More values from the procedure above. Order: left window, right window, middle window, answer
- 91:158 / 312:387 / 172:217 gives 9.66 yr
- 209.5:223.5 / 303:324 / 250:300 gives -3.10 yr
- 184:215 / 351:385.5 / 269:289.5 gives -2.94 yr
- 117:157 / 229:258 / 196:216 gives 1.65 yr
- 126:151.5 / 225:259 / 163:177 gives 6.08 yr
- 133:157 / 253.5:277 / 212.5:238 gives 2.63 yr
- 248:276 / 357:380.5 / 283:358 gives -2.10 yr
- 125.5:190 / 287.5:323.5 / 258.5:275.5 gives -0.54 yr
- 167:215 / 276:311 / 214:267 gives -4.38 yr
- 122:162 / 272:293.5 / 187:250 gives 8.19 yr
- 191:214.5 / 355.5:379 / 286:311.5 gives -2.57 yr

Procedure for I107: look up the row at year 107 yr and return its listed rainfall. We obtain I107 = 50.75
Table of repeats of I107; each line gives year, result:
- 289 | 71.11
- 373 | 66.51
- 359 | 66.45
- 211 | 62.59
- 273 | 70.79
